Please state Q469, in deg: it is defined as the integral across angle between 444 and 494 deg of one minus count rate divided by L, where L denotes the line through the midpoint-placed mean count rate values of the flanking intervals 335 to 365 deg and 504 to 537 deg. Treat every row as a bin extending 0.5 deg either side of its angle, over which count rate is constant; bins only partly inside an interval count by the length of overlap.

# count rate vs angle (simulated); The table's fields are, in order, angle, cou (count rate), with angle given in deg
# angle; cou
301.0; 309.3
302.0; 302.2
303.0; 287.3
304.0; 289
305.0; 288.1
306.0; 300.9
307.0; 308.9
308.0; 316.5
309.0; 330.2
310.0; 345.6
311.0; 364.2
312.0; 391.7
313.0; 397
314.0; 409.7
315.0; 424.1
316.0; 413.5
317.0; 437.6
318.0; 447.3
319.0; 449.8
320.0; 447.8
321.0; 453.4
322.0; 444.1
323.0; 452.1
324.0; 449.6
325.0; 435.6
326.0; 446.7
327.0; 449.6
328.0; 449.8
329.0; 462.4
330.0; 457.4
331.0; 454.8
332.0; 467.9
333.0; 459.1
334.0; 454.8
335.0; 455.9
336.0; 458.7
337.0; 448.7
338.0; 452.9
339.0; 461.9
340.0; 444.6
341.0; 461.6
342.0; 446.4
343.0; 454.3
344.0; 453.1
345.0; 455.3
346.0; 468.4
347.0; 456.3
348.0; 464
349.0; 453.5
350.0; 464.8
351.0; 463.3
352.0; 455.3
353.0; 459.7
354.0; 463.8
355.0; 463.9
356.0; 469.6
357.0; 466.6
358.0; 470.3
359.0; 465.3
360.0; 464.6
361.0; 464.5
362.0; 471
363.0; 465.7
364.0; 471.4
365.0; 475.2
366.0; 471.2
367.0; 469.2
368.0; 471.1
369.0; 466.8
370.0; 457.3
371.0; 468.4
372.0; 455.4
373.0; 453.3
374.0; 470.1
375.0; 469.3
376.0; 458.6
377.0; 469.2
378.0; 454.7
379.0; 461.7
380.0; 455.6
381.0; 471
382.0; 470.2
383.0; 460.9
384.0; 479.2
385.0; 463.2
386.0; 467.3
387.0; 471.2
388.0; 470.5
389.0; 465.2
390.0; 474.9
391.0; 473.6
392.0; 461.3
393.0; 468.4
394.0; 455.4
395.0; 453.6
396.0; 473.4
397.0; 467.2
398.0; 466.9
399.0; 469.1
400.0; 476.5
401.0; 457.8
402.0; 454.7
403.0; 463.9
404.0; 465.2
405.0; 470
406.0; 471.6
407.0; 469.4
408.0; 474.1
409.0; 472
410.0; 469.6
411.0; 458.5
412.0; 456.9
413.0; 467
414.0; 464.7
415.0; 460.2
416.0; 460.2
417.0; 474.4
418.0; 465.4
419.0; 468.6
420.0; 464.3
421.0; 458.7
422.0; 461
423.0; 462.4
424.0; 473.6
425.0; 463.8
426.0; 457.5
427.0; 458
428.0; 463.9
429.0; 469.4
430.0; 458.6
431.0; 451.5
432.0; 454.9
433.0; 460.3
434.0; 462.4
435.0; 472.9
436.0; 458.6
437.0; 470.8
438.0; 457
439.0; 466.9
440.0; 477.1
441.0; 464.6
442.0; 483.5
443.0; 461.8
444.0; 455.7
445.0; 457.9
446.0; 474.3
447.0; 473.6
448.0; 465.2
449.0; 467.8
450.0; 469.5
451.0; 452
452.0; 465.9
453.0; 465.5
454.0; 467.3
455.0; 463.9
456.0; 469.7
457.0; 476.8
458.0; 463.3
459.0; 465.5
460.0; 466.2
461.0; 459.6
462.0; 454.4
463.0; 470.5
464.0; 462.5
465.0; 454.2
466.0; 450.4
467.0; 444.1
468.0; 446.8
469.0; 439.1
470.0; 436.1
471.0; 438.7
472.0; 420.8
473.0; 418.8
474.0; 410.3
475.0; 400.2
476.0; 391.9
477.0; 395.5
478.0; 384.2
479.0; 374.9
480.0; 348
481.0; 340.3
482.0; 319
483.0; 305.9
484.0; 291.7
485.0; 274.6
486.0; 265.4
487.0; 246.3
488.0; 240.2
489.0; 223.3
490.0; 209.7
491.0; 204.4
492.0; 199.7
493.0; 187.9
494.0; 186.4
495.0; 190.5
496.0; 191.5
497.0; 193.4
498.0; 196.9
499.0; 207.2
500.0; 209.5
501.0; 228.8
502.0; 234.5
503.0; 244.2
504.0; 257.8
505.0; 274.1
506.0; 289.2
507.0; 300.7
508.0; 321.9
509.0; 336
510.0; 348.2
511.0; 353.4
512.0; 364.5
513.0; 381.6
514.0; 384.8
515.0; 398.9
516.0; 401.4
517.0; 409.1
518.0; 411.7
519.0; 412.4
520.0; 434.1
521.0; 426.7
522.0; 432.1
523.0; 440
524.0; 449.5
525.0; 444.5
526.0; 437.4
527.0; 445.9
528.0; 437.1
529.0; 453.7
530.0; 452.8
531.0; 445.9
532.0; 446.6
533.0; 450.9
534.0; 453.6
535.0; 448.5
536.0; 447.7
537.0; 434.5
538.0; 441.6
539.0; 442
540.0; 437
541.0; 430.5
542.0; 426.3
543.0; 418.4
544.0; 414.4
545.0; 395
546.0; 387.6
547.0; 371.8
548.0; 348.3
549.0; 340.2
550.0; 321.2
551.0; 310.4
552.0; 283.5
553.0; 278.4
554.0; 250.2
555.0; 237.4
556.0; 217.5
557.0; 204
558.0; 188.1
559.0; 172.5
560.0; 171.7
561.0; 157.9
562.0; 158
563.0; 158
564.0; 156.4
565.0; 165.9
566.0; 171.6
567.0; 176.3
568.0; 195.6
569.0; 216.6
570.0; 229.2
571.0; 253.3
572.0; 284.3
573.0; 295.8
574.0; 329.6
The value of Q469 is 3.5 deg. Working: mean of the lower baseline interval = 461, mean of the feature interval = 392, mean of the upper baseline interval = 402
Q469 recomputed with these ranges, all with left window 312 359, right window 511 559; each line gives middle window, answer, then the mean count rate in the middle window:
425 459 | -3.93 deg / 465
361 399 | -2.56 deg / 466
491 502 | 5.46 deg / 201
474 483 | 0.82 deg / 368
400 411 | -0.99 deg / 467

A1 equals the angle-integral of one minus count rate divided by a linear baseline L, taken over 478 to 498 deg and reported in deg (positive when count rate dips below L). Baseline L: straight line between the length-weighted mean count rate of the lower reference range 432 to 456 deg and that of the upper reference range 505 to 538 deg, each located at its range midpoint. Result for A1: 8.3 deg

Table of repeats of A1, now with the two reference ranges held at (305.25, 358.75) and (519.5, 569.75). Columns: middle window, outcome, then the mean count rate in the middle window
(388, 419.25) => -4.85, 466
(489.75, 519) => 6.08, 283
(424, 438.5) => -2.62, 462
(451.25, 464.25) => -2.95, 465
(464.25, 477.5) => -1.92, 427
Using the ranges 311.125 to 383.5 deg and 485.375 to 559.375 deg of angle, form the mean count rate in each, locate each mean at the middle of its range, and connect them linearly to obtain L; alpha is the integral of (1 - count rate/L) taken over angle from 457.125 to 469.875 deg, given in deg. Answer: -2.7 deg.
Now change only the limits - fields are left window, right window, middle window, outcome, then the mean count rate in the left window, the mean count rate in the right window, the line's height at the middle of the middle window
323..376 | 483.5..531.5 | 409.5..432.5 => -3.8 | 460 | 320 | 397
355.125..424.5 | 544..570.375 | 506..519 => -2.7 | 466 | 244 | 303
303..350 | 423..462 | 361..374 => -0.8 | 424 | 465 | 438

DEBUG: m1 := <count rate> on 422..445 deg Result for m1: 464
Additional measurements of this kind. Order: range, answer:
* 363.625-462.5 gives 465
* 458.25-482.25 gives 422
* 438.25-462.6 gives 466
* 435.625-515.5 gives 369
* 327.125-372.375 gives 461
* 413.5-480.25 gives 453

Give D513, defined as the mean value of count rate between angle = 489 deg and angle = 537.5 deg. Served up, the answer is 343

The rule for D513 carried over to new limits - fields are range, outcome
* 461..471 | 451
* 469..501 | 295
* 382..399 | 467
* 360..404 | 466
